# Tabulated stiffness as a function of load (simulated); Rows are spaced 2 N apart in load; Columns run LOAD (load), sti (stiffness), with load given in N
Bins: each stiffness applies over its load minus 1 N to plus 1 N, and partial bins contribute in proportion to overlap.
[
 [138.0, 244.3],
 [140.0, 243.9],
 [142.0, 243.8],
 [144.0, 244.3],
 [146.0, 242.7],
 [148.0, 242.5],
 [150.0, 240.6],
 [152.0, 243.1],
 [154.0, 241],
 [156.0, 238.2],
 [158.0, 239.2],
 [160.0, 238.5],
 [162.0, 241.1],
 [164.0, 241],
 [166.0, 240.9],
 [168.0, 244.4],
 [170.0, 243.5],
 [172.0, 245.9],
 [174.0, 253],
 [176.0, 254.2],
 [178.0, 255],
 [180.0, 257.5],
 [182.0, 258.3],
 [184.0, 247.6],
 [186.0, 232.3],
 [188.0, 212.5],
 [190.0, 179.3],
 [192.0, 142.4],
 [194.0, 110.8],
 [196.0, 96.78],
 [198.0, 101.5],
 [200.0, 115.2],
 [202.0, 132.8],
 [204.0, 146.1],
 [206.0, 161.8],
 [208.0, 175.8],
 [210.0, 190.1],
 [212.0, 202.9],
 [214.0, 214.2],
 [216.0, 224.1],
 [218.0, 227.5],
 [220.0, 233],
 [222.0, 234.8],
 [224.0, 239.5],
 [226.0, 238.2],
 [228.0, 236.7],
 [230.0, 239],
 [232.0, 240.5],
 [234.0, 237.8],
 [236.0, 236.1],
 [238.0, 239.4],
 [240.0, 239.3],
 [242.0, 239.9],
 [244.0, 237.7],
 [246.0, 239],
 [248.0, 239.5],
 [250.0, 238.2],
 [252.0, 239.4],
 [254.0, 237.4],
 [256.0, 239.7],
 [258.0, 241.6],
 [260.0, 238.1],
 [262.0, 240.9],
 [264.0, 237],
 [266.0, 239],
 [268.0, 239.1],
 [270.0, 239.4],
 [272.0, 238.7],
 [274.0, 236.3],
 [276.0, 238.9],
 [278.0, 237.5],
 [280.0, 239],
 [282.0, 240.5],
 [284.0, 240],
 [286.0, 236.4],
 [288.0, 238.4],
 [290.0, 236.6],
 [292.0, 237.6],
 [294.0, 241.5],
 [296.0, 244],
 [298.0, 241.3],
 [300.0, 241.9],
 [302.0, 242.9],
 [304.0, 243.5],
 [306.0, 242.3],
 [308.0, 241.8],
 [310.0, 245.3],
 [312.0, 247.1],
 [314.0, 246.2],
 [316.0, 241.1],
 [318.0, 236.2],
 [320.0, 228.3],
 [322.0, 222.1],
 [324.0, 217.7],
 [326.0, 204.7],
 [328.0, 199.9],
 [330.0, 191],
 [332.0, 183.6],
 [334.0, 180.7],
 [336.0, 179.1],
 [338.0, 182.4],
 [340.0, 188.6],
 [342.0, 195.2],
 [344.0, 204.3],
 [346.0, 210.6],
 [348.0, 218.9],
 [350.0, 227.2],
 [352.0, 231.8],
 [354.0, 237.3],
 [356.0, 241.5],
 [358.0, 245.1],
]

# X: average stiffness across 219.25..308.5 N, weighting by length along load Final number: 239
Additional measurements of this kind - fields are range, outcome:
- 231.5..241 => 239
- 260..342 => 228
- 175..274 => 216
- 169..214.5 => 192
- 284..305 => 240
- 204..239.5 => 220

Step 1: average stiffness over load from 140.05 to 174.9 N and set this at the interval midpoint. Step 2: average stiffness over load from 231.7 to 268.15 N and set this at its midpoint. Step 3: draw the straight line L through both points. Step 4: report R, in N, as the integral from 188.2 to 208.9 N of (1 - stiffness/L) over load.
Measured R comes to 8.8 N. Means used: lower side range 243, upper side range 239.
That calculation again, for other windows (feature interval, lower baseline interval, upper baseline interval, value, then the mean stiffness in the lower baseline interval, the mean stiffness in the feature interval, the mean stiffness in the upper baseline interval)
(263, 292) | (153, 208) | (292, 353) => -3.0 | 206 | 238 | 221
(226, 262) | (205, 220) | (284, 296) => -3.7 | 202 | 239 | 239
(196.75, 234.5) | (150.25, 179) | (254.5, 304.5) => 6.8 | 244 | 198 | 240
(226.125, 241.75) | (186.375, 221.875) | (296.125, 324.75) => -4.0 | 171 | 238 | 239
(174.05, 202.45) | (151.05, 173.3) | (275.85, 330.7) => 6.1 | 242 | 189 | 235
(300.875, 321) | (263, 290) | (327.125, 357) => -1.9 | 238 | 241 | 205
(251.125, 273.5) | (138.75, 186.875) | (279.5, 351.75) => -0.8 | 245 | 239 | 224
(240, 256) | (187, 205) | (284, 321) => -4.4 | 137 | 239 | 241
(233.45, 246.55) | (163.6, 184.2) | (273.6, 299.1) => 0.3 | 250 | 238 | 239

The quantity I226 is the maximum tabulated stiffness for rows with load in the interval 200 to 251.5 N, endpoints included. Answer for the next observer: 240.5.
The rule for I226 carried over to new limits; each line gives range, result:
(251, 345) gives 247.1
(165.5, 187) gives 258.3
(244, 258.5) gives 241.6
